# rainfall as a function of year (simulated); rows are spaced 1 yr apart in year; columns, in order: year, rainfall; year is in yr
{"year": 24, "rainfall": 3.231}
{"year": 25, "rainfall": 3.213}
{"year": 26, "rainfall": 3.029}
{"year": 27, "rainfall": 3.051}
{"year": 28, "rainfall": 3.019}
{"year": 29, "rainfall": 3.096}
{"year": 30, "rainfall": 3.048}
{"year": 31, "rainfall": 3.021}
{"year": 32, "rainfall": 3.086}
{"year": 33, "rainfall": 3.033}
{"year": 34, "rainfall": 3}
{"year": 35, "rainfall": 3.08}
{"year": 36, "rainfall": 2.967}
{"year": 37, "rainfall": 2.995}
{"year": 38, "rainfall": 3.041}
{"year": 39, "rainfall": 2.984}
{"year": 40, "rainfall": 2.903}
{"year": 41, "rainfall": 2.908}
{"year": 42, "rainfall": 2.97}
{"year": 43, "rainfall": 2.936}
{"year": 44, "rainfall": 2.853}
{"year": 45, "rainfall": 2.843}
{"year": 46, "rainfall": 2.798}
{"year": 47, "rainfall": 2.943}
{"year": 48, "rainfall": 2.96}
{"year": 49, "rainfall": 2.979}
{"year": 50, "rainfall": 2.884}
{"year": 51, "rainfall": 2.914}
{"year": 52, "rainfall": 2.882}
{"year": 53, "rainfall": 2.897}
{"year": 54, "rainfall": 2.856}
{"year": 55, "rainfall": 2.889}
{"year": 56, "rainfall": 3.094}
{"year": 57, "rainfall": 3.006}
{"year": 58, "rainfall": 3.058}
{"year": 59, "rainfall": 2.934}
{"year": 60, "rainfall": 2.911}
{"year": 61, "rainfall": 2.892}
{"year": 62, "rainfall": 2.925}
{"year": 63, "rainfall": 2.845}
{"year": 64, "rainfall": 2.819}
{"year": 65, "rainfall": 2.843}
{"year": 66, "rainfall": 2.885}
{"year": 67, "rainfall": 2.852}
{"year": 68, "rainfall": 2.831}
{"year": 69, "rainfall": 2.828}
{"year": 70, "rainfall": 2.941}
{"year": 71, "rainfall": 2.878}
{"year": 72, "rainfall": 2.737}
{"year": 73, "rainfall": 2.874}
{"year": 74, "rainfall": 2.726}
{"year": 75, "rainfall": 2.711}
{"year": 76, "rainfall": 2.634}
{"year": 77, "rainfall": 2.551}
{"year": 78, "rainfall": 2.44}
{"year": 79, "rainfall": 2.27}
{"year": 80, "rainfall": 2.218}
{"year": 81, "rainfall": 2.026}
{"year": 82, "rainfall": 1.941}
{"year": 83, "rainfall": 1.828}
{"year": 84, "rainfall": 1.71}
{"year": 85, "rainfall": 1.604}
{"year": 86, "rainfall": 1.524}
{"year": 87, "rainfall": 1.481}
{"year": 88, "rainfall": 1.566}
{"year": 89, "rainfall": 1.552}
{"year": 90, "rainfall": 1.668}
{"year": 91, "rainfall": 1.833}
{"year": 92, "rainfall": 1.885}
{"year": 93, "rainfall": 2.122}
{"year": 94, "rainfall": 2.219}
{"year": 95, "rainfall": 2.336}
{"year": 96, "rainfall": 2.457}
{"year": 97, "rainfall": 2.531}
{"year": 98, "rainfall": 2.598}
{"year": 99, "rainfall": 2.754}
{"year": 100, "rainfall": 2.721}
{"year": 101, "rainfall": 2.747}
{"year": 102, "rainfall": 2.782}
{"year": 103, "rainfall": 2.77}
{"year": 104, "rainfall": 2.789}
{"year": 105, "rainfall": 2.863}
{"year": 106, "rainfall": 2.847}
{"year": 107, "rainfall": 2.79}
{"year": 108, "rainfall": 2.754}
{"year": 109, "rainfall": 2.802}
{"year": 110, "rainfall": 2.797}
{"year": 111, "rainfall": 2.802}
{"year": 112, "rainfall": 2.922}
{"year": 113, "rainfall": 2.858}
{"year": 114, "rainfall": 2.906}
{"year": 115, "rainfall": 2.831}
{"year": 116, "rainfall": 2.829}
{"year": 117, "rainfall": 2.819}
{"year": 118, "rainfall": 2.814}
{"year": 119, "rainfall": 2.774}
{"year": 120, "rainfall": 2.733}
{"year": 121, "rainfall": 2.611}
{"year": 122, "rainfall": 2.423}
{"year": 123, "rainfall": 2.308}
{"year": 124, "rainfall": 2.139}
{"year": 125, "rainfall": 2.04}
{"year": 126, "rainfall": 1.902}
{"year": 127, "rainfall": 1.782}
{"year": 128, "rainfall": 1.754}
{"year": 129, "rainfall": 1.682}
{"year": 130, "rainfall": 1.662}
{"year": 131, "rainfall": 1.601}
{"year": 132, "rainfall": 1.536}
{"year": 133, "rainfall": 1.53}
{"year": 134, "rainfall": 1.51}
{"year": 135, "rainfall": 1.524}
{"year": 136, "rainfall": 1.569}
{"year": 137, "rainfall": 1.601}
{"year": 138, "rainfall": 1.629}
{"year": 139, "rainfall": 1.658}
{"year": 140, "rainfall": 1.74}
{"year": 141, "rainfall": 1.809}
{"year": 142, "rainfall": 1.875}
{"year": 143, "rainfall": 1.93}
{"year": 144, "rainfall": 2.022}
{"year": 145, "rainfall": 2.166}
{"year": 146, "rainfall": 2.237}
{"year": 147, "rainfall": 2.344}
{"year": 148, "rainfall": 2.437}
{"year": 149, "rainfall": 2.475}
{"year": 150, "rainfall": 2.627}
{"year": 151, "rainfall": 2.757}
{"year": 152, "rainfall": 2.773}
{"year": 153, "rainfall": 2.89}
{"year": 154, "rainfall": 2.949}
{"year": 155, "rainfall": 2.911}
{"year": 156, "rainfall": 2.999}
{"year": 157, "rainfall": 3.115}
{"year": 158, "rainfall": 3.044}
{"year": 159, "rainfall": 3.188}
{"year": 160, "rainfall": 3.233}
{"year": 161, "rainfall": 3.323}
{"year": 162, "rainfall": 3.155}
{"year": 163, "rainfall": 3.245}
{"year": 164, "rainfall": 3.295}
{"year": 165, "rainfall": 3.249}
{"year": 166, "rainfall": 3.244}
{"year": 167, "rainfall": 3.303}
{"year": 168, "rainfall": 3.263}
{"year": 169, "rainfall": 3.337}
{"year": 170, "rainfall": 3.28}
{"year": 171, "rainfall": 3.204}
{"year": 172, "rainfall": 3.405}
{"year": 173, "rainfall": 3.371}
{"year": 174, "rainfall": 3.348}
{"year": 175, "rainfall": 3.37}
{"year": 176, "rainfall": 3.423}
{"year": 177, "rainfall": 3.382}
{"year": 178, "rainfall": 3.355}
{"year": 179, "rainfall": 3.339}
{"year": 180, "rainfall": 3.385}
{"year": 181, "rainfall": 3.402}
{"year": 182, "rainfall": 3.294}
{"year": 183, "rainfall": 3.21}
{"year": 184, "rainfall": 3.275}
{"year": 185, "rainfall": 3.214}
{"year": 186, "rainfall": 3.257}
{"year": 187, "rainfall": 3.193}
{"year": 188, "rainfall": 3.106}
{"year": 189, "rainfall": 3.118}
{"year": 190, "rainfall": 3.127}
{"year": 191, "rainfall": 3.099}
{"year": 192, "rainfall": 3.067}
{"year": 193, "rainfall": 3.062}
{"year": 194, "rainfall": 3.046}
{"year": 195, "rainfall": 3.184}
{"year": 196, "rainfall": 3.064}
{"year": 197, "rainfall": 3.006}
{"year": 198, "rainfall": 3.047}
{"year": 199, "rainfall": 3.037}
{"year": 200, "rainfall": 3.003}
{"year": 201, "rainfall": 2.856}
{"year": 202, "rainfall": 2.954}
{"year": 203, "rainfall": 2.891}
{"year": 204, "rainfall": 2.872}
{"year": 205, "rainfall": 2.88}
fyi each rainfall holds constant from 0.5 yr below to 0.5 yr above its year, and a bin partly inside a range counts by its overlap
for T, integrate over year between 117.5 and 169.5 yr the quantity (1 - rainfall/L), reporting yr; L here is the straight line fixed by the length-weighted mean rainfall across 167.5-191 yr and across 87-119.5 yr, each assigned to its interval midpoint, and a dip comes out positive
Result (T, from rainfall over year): 9.4 yr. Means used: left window 2.54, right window 3.29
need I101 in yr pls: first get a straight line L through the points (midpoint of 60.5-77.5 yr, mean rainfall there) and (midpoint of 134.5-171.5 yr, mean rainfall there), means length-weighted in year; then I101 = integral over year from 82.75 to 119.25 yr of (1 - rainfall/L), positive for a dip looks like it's 4.1 yr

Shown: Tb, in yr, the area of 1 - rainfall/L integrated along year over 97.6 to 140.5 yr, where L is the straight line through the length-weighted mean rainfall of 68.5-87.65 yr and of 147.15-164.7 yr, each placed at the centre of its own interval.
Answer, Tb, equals 4.7 yr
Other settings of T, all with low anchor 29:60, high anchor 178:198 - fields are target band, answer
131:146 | 6.62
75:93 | 6.36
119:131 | 3.82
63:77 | 0.91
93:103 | 1.59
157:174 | -0.59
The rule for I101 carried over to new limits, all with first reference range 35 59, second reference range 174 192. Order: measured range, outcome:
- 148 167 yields 1.11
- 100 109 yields 0.84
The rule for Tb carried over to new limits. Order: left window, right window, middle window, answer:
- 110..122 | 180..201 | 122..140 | 7.0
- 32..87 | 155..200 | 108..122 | 0.8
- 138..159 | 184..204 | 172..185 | -2.2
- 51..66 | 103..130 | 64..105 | 5.6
